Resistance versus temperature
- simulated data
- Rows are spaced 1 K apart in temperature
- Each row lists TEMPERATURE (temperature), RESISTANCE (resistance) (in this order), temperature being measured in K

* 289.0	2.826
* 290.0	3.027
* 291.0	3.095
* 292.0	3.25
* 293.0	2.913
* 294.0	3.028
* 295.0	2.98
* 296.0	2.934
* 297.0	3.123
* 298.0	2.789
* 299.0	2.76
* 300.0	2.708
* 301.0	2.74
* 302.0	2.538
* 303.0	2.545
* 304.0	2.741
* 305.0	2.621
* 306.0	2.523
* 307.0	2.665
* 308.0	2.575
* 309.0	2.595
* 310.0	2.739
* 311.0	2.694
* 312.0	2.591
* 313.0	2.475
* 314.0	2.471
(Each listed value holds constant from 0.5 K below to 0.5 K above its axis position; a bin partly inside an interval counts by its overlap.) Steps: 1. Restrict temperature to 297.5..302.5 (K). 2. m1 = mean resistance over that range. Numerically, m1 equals 2.71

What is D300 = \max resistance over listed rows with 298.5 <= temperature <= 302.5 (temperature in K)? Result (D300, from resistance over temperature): 2.76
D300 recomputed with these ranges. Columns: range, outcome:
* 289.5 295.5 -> 3.25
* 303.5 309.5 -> 2.741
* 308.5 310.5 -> 2.739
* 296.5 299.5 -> 3.123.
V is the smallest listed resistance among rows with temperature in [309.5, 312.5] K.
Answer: 2.591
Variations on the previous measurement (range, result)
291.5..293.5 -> 2.913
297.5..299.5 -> 2.76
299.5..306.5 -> 2.523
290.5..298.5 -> 2.789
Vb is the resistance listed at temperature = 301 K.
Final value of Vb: 2.74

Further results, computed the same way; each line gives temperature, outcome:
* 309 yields 2.595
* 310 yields 2.739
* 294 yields 3.028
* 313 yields 2.475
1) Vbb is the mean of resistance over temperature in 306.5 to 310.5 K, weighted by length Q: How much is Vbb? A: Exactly 2.64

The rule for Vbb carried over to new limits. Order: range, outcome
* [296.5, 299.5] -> 2.89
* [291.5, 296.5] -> 3.02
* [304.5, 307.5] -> 2.6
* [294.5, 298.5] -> 2.96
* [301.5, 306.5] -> 2.59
